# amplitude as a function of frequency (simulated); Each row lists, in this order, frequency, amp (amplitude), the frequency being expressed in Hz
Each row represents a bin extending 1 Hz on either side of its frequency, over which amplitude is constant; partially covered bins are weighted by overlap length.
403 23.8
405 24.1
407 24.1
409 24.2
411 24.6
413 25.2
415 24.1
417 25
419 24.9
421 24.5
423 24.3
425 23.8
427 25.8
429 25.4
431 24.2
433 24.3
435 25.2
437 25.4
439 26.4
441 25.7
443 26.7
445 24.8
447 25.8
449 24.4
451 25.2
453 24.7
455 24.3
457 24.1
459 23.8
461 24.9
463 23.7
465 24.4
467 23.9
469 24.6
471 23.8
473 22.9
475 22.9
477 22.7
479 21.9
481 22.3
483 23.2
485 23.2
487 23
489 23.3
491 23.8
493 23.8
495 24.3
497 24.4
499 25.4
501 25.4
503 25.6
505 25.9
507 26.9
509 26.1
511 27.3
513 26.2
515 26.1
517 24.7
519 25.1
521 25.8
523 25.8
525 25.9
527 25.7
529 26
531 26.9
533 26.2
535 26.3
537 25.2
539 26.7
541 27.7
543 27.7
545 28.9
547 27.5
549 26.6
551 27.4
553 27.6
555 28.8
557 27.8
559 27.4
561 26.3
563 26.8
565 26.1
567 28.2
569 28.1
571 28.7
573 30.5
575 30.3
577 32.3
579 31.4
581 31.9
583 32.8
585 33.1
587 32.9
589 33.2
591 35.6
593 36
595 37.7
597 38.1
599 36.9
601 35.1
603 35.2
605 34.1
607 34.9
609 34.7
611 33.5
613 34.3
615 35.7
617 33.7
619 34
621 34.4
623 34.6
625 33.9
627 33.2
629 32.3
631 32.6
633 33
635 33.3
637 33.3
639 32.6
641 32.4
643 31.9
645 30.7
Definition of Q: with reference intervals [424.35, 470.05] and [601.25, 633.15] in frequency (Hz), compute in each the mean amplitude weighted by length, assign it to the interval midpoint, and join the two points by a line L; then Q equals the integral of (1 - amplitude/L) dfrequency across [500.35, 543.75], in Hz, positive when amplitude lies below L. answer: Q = 4.1 Hz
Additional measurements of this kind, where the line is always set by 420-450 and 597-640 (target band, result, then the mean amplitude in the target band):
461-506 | 6.0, 23.9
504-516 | 1.0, 26.4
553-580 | 2.5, 28.6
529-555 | 2.8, 27.1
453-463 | 0.8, 24.3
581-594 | -0.5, 33.8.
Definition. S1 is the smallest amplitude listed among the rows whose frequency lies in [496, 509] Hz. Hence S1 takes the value 24.4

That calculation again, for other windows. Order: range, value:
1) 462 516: 21.9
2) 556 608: 26.1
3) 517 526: 24.7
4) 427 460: 23.8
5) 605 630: 32.3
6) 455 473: 22.9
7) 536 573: 25.2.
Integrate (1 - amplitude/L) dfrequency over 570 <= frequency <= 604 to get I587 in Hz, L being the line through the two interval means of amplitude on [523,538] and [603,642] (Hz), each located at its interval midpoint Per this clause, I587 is -3.1 Hz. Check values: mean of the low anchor 26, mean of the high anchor 33.7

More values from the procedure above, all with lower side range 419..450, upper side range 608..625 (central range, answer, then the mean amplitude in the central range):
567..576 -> 0.8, 29.3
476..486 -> 1.7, 22.7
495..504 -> 1.0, 25.1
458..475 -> 1.8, 23.9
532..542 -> 1.3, 26.4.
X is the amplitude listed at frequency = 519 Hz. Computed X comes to 25.1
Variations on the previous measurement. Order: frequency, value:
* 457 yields 24.1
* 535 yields 26.3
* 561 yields 26.3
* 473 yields 22.9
